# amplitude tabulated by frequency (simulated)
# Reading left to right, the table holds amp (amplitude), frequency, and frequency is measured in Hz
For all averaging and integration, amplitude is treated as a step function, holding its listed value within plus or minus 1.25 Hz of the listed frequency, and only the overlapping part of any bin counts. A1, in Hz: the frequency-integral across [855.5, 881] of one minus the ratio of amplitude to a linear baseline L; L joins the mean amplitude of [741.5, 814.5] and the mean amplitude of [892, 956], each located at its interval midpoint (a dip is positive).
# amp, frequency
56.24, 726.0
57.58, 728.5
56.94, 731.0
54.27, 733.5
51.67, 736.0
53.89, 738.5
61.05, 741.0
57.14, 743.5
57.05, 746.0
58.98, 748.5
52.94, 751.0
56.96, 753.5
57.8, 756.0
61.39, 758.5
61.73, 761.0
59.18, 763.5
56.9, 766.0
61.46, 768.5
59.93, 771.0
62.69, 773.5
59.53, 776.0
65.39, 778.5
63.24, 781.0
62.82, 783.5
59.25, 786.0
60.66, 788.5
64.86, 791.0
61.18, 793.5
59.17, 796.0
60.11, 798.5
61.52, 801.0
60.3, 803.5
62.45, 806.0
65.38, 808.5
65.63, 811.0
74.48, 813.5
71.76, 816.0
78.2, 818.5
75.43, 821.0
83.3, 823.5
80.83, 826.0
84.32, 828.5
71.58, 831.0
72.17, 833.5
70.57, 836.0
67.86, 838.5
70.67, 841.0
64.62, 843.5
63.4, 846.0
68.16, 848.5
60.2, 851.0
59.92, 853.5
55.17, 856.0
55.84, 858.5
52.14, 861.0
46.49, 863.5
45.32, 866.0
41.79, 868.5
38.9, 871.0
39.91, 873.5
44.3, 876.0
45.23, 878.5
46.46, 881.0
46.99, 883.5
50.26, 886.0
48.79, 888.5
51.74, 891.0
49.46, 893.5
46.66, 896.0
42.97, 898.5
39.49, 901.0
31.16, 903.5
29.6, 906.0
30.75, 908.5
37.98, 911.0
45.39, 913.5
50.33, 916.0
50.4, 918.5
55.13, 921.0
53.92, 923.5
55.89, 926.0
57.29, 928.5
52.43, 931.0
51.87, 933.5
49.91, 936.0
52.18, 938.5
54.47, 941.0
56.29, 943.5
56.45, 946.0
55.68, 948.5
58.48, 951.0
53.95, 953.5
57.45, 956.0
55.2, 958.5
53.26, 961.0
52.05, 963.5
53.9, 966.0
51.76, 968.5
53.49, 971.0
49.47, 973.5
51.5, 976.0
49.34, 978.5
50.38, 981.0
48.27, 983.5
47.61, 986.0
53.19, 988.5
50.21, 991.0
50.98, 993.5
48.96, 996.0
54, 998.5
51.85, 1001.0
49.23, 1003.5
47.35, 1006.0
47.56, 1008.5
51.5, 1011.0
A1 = 3.5 Hz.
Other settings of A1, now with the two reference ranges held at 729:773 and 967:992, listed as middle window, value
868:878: 2.30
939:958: -1.62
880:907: 4.66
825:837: -4.50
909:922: 1.44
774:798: -2.19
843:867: -1.12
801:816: -2.66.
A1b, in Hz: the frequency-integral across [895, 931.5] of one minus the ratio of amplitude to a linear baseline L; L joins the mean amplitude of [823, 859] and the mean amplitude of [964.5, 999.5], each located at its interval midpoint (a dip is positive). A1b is 8.71 Hz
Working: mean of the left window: 68.5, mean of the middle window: 45.1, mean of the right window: 50.9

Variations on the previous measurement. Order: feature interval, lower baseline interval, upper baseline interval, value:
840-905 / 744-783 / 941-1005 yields 6.94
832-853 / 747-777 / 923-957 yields -3.63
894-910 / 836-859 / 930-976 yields 5.78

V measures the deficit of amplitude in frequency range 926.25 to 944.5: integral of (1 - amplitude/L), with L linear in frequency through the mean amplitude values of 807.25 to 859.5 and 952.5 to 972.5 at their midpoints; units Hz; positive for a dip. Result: 1.13 Hz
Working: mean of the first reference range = 69.6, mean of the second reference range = 53.8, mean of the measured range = 53.6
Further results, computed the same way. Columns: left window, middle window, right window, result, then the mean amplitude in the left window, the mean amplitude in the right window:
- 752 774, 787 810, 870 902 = -2.6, 59.6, 45.6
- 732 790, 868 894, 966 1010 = 4.1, 59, 50.4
